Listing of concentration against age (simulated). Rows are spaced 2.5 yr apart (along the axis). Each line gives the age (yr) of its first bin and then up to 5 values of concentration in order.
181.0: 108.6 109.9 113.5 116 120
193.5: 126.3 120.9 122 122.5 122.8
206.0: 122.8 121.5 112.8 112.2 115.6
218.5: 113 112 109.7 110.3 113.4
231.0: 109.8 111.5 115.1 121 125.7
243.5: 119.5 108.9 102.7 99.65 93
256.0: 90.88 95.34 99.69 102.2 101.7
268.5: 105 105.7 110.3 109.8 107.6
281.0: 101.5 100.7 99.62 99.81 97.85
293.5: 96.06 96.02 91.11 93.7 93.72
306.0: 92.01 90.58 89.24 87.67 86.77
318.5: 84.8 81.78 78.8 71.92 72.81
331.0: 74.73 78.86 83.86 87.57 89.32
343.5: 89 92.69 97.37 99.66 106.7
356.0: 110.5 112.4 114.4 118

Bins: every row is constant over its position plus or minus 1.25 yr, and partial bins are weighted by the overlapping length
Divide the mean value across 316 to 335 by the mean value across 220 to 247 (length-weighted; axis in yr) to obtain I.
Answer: 0.69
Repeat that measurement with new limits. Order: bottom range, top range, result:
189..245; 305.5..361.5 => 0.77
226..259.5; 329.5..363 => 0.88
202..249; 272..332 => 0.80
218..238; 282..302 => 0.86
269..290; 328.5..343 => 0.79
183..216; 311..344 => 0.69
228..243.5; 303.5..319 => 0.76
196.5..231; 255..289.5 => 0.88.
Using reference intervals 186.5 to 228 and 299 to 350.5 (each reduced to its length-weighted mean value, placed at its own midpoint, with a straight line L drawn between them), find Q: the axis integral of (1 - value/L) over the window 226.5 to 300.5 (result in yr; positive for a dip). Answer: -1.5 yr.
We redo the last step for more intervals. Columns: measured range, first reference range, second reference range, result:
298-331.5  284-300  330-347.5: 2.34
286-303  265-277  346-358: 1.54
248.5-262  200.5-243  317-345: 1.16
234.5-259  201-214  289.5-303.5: 0.24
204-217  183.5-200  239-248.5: 0.08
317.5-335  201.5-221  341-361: 4.44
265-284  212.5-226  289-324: -1.36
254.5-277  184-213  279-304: 0.30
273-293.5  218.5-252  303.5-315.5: -0.98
